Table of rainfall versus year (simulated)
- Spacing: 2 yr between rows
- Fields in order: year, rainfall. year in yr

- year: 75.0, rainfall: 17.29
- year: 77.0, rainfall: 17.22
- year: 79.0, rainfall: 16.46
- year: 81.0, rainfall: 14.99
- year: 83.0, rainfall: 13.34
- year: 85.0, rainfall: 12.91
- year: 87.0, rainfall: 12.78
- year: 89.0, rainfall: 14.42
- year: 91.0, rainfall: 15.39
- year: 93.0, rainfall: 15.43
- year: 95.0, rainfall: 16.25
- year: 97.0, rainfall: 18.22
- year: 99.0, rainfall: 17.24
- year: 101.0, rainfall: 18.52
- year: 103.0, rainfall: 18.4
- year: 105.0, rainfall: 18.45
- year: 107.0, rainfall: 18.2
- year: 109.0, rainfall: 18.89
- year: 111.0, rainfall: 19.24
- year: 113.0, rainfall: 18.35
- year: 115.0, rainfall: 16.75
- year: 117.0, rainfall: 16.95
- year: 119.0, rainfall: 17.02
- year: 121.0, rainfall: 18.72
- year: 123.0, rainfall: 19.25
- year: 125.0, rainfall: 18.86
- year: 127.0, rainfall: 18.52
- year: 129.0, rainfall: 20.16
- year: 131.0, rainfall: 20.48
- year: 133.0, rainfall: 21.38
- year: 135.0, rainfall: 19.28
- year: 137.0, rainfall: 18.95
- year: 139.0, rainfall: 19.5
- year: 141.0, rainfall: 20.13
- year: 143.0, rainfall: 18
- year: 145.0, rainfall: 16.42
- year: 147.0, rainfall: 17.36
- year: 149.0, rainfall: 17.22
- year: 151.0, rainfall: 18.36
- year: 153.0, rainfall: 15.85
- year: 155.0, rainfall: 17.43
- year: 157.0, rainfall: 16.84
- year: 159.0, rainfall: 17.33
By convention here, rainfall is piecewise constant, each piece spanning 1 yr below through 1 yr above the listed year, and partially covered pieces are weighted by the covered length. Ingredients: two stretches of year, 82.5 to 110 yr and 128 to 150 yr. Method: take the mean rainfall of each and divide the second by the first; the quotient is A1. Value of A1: 1.16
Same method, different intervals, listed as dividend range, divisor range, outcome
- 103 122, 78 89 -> 1.28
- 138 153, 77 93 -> 1.23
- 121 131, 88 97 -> 1.23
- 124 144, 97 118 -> 1.08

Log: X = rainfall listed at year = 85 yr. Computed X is 12.91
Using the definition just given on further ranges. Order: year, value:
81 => 14.99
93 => 15.43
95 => 16.25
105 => 18.45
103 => 18.4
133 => 21.38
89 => 14.42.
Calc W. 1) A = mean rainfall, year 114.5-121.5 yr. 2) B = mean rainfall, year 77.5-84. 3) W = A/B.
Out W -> 1.15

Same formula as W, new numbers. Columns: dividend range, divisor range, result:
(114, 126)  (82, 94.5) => 1.27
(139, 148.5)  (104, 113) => 0.97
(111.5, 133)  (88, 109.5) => 1.09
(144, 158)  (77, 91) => 1.18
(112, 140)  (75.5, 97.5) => 1.24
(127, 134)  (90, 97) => 1.27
